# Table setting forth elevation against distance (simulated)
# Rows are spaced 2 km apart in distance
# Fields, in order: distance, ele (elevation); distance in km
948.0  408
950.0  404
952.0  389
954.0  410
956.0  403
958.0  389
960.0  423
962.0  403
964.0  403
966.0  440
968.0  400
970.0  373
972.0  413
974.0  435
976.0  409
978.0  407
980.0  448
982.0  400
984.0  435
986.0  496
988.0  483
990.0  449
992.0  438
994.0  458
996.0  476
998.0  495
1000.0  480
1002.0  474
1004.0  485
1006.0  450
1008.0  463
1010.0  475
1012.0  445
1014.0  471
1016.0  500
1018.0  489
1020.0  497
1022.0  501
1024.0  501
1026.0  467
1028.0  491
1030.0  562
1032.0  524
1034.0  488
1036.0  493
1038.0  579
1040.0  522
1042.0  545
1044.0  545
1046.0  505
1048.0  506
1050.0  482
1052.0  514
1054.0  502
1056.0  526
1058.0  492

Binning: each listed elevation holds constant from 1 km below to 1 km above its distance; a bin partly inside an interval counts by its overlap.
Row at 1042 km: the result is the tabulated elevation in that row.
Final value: 545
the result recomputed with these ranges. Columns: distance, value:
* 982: 400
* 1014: 471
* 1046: 505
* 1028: 491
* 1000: 480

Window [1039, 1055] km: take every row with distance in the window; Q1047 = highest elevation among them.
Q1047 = 545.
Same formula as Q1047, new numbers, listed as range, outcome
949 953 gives 404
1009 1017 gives 500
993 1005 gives 495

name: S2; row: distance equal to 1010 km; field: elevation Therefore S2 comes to 475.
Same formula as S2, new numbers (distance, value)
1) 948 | 408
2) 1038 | 579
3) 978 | 407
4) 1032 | 524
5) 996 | 476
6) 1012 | 445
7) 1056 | 526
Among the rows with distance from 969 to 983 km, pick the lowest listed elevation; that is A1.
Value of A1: 373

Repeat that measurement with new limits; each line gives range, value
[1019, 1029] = 467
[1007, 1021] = 445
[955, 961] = 389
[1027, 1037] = 488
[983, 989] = 435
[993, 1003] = 458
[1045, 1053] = 482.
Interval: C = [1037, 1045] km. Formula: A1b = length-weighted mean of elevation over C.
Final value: 548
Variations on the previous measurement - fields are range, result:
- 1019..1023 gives 499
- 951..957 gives 401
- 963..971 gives 404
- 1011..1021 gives 480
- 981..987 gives 444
